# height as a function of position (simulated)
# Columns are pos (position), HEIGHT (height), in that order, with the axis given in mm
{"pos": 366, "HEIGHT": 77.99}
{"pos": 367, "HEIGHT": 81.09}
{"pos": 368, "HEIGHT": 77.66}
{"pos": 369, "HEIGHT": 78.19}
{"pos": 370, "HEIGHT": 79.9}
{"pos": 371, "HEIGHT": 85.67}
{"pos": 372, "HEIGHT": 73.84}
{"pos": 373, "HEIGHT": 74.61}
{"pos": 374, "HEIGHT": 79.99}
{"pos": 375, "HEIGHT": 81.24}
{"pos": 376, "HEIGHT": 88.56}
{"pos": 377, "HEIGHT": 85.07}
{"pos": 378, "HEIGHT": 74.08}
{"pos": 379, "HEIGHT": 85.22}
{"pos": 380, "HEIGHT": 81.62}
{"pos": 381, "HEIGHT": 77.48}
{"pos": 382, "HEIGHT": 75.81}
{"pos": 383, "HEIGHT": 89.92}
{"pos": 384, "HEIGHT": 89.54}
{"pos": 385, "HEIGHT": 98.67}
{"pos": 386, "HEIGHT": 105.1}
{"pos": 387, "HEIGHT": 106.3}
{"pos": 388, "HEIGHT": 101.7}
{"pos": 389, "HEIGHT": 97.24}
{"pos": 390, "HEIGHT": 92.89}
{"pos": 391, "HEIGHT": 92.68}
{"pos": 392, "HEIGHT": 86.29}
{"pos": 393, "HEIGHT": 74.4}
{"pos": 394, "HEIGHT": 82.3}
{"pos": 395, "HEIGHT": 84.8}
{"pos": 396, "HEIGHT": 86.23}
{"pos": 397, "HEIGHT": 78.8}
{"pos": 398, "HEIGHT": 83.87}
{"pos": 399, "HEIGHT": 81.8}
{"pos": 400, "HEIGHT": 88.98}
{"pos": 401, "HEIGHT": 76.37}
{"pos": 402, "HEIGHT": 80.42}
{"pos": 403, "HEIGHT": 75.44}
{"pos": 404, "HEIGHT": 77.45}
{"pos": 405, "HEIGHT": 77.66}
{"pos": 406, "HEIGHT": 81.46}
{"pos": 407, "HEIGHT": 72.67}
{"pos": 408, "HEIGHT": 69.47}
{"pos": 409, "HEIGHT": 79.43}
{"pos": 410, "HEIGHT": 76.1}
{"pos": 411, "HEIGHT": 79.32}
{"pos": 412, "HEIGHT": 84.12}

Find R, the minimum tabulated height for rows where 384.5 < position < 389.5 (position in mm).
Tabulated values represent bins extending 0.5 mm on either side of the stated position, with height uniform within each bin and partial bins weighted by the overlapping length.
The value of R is 97.24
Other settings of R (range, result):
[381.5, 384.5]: 75.81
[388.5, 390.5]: 92.89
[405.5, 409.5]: 69.47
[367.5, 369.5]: 77.66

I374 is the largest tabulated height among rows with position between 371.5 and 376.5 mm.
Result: 88.56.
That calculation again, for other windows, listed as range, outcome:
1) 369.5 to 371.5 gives 85.67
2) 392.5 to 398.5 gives 86.23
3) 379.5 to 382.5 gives 81.62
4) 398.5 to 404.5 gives 88.98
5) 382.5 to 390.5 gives 106.3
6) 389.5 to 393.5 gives 92.89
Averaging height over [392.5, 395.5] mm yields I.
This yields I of 80.5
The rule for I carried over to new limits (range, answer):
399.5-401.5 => 82.7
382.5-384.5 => 89.7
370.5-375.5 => 79.1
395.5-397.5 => 82.5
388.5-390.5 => 95.1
